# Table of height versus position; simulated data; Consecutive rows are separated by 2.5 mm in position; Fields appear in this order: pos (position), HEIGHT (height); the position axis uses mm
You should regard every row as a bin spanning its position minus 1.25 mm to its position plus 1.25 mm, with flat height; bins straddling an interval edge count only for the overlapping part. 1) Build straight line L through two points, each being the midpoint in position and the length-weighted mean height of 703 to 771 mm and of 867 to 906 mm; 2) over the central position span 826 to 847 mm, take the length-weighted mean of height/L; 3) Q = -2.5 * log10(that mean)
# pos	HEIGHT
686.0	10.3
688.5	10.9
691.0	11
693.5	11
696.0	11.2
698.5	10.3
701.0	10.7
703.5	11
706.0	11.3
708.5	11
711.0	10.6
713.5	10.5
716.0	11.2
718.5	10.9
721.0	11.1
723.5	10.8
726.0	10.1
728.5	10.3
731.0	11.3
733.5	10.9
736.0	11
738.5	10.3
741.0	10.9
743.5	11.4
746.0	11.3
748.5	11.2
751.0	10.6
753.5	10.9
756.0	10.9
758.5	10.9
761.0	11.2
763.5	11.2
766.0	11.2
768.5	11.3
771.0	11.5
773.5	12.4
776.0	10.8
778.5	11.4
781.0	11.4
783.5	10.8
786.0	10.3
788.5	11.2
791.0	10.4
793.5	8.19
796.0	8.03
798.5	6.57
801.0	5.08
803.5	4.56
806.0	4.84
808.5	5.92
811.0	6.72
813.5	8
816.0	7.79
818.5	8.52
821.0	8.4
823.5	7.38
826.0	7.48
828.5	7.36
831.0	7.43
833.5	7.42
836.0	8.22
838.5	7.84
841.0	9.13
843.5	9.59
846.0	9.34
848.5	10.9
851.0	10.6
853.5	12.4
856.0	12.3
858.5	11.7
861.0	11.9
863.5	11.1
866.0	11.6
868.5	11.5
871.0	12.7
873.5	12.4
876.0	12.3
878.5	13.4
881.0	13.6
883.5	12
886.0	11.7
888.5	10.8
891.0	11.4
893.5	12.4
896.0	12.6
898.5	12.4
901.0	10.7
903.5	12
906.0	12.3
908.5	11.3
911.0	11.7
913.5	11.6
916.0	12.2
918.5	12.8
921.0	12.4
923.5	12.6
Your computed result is 0.39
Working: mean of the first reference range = 10.9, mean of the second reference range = 12.1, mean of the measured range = 8.23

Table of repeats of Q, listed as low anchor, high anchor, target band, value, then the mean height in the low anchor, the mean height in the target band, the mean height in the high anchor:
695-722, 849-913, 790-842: 0.49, 10.9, 7.37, 11.9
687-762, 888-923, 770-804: 0.17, 10.9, 9.57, 11.9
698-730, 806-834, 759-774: -0.25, 10.8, 11.4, 7.38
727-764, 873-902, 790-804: 0.49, 10.9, 7.22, 12.1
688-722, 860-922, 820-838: 0.45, 10.9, 7.67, 12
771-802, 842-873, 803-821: 0.45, 9.82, 6.83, 11.3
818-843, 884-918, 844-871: -0.20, 7.95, 11.3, 11.8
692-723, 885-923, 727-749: 0.01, 10.9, 10.9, 11.9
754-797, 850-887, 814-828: 0.40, 10.8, 7.89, 12.1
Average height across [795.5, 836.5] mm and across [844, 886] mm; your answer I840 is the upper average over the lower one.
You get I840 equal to 1.7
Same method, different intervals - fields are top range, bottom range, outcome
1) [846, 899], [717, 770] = 1.09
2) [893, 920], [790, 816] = 1.75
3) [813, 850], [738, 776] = 0.75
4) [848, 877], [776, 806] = 1.34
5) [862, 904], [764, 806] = 1.26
